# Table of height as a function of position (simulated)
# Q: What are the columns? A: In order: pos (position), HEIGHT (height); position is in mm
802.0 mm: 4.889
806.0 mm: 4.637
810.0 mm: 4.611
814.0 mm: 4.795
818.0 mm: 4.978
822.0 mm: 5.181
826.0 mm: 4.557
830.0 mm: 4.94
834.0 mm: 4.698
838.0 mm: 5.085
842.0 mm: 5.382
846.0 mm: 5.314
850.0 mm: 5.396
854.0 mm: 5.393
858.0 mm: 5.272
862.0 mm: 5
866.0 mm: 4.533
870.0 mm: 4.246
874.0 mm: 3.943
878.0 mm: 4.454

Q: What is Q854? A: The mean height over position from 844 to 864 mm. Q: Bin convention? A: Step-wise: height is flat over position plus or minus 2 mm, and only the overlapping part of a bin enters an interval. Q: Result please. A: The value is 5.28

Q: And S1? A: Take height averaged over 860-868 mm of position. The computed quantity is 4.77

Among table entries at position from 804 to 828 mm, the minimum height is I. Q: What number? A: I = 4.557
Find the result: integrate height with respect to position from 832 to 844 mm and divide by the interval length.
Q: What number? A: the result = 5.06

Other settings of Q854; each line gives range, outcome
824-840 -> 4.82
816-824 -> 5.08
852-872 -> 4.89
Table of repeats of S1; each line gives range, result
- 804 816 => 4.68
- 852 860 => 5.33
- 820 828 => 4.87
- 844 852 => 5.36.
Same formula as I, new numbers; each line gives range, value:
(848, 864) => 5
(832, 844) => 4.698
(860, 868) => 4.533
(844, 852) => 5.314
